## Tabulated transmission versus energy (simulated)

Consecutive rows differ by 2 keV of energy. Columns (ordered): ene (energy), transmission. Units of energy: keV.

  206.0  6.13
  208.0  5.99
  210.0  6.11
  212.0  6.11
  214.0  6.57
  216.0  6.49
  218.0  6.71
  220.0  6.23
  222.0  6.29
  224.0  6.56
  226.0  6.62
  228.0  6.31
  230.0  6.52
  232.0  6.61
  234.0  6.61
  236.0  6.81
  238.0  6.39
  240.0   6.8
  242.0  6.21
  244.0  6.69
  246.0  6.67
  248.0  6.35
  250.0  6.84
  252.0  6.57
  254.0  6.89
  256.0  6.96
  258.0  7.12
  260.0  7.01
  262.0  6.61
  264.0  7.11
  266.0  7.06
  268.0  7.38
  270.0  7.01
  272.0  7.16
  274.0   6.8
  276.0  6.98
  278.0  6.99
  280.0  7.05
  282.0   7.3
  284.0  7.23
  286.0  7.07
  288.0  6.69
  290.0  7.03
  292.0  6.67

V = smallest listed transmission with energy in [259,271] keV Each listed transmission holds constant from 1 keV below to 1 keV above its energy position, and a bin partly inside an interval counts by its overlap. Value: 6.61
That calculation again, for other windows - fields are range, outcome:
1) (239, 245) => 6.21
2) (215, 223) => 6.23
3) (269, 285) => 6.8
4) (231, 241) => 6.39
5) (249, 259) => 6.57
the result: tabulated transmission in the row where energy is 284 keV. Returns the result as 7.23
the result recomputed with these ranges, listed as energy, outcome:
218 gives 6.71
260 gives 7.01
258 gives 7.12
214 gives 6.57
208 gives 5.99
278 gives 6.99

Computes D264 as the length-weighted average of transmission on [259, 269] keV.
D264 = 7.03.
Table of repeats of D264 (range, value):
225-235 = 6.53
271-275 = 6.98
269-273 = 7.08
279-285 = 7.19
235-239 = 6.6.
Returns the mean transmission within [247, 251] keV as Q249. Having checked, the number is 6.59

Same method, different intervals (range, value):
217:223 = 6.41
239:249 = 6.54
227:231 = 6.41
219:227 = 6.42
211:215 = 6.34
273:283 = 7.02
